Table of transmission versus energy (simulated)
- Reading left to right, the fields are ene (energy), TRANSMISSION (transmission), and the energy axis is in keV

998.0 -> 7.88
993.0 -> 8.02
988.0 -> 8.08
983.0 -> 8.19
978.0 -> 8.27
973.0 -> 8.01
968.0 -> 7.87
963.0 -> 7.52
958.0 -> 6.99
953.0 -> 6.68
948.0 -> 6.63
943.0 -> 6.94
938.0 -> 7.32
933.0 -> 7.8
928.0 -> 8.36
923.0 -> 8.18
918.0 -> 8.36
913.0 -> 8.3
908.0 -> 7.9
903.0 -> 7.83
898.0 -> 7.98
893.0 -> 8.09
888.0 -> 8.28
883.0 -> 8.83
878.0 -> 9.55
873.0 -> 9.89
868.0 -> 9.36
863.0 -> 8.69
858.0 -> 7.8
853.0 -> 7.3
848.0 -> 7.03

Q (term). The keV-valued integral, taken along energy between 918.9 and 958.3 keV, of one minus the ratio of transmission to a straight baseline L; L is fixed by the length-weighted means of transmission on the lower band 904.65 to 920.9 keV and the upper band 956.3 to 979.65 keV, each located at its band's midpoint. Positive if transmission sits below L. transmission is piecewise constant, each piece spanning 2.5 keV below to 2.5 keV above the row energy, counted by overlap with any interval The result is 2.71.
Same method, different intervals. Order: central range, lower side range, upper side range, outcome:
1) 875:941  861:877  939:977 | 1.8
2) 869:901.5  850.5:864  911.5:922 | -2.9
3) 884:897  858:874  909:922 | 0.6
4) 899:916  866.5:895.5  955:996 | 1.3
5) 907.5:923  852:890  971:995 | 0.5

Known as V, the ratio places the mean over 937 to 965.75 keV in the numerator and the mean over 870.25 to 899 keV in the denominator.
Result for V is 0.79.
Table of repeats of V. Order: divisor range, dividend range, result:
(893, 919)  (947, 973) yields 0.90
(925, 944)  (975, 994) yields 1.06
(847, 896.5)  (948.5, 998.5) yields 0.90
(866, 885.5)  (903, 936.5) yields 0.86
